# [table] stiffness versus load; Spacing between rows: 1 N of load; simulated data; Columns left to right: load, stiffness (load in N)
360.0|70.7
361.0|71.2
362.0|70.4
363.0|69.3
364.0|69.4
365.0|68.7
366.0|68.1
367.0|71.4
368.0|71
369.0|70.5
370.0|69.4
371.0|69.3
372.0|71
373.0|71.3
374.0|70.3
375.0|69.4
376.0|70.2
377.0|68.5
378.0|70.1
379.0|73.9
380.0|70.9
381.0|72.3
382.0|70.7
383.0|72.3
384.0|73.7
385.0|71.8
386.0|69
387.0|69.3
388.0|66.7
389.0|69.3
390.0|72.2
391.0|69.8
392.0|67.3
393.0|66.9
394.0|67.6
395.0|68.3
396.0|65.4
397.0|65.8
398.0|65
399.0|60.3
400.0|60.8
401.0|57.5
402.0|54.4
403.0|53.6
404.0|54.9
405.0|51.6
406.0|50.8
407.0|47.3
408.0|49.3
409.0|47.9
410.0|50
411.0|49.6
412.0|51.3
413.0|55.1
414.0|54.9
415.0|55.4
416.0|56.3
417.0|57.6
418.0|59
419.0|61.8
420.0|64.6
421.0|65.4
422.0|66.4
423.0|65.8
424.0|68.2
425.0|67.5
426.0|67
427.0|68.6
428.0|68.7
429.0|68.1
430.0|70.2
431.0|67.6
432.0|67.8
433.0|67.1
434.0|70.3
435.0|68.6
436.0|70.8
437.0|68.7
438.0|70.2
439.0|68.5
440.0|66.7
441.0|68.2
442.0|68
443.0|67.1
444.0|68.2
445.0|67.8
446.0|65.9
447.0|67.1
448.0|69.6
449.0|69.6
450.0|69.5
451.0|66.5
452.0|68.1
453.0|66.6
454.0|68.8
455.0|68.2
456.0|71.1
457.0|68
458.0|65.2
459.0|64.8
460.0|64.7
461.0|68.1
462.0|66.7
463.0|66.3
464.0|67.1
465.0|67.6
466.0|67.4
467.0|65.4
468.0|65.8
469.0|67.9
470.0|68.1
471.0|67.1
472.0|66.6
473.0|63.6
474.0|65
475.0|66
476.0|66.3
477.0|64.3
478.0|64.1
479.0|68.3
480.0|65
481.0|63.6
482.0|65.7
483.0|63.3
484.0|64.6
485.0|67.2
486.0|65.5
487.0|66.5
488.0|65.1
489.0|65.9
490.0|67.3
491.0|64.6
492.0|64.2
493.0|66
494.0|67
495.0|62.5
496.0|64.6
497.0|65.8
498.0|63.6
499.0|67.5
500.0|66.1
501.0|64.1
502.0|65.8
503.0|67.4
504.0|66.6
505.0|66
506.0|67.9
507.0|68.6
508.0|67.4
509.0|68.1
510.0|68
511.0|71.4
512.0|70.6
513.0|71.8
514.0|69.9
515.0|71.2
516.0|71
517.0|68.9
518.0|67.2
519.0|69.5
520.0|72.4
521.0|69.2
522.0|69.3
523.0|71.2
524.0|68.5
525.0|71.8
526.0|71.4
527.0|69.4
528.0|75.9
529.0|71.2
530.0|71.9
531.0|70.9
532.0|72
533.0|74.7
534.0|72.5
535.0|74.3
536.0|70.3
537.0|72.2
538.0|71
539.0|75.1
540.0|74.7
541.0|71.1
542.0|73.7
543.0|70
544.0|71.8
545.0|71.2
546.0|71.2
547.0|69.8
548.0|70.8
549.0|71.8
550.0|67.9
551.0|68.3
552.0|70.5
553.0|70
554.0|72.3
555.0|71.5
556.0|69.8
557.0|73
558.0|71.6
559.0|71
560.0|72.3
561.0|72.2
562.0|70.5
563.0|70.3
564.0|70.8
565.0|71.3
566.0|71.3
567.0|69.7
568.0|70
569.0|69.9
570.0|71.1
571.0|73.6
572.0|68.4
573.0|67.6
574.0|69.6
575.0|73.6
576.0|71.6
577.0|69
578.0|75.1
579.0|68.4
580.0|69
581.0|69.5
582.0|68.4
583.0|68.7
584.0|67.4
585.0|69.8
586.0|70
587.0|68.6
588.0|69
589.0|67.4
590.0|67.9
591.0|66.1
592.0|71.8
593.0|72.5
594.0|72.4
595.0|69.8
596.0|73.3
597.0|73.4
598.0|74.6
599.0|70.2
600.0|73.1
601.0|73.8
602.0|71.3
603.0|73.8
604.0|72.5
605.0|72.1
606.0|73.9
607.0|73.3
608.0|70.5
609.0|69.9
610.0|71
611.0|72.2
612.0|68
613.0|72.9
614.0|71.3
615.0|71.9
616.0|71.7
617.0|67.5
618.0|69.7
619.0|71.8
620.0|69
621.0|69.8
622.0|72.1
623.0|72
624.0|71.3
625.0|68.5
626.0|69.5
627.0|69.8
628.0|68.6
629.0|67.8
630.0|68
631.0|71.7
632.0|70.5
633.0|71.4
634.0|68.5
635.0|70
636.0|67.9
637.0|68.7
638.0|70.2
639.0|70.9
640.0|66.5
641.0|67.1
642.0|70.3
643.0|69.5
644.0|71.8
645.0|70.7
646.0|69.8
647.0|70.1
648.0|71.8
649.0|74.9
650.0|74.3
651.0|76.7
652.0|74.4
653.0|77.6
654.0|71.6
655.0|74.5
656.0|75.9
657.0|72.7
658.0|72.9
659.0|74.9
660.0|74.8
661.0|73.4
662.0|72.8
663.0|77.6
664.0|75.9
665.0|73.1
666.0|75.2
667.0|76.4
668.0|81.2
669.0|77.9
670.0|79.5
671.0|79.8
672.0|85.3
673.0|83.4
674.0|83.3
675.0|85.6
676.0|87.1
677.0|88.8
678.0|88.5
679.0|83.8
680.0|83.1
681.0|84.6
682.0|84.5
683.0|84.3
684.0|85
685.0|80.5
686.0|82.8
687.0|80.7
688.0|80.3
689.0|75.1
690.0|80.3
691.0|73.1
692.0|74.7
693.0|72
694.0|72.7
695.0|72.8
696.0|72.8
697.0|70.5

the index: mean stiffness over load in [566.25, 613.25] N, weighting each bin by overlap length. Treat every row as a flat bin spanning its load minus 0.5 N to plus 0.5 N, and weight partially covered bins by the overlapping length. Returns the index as 70.8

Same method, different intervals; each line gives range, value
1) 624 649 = 69.7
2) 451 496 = 66.2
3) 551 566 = 71.1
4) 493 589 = 70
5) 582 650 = 70.5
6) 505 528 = 69.8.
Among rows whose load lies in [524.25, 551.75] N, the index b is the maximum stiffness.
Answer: 75.9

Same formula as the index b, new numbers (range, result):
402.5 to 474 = 71.1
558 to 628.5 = 75.1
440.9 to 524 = 72.4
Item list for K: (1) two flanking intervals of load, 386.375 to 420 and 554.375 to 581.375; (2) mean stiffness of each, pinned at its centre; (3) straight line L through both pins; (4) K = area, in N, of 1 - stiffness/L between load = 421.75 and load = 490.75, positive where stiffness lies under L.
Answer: -4.6 N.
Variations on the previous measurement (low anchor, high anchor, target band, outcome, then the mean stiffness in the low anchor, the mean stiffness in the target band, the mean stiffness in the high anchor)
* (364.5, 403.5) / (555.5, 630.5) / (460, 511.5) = 2.36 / 68.1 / 66.2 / 70.7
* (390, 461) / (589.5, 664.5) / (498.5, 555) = -2.20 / 63.7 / 70.3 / 71.5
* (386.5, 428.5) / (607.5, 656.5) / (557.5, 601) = -1.30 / 60.8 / 70.5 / 70.9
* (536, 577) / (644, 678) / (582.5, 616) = 1.09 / 71.1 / 71.1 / 76.9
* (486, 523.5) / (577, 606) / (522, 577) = -1.65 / 67.5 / 71.3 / 70.7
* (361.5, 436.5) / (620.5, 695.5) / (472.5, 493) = 0.88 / 64.9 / 65.3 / 75.3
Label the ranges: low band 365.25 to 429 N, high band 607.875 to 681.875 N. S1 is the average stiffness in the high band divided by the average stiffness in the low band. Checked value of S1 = 1.2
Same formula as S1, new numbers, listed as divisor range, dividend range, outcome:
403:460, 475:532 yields 1.06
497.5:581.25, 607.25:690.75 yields 1.06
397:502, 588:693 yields 1.15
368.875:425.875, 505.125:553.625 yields 1.11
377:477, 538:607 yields 1.09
